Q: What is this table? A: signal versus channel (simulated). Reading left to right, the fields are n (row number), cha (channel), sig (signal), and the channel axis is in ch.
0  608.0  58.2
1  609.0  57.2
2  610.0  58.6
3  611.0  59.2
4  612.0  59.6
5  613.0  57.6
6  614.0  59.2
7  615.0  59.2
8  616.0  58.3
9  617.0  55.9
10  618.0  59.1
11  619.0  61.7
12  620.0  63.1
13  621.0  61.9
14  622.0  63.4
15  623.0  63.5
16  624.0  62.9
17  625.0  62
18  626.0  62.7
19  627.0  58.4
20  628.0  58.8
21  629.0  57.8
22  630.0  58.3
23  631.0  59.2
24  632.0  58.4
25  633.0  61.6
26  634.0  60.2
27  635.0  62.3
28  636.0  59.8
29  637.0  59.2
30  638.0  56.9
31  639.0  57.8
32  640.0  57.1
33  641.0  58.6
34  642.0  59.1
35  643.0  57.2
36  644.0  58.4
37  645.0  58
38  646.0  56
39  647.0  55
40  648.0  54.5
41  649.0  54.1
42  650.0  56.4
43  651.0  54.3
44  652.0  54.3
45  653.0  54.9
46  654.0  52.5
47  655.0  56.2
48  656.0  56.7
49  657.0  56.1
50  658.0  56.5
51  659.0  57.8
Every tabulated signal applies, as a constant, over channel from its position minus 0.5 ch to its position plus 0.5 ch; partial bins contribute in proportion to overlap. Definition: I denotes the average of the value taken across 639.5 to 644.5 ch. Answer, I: 58.1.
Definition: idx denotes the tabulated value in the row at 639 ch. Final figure 57.8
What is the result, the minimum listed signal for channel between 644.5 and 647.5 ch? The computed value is 55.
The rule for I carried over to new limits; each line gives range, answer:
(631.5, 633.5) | 60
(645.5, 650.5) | 55.2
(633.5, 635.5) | 61.2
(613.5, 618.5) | 58.3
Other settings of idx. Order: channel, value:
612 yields 59.6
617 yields 55.9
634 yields 60.2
